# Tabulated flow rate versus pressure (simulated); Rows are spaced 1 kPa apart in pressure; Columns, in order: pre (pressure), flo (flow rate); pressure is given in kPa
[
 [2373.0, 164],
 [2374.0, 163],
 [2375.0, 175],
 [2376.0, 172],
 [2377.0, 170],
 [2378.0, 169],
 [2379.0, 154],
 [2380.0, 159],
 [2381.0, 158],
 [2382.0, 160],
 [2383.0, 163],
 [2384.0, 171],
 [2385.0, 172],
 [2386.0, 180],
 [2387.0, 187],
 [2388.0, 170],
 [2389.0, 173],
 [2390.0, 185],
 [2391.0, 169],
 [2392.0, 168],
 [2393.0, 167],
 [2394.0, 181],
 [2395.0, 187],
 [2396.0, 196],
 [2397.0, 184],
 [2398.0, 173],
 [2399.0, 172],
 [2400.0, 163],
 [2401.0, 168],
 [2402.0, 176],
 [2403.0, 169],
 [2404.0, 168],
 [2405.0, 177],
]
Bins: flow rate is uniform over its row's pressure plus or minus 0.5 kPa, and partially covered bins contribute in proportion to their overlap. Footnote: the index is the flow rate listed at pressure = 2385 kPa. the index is 172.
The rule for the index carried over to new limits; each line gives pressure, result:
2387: 187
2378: 169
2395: 187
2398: 173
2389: 173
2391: 169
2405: 177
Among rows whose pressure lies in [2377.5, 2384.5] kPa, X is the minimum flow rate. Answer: 154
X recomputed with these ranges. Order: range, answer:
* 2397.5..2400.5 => 163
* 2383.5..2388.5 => 170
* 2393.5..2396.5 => 181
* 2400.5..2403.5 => 168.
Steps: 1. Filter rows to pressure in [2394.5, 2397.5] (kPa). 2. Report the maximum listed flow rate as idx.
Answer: 196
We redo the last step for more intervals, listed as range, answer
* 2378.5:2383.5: 163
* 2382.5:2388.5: 187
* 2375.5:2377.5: 172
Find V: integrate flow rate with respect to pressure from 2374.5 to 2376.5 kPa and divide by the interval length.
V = 174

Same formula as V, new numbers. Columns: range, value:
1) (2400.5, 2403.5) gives 171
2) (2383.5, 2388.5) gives 176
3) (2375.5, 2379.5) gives 166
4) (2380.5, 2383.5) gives 160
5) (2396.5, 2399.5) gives 176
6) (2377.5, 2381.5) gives 160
